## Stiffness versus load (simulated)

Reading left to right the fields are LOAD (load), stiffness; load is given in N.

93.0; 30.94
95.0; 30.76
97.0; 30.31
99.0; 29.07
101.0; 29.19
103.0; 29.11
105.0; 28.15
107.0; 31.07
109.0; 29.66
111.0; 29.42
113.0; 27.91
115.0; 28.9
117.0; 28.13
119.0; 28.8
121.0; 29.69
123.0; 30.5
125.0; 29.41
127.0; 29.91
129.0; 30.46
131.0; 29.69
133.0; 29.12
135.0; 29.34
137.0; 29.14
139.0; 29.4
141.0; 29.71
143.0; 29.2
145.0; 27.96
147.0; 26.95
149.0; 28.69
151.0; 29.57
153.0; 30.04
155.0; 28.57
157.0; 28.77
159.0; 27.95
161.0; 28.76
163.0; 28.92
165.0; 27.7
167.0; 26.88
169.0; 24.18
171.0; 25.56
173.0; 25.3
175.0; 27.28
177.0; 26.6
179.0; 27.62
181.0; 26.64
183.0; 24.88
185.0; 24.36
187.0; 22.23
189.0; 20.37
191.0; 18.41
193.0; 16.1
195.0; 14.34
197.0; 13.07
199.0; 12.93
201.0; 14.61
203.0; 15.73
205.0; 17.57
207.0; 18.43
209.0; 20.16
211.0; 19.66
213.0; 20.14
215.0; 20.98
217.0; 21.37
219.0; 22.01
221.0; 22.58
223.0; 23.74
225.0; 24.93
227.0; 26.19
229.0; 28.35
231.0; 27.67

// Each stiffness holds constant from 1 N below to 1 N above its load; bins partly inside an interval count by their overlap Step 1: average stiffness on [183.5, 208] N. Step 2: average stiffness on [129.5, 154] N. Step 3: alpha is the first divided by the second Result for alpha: 0.60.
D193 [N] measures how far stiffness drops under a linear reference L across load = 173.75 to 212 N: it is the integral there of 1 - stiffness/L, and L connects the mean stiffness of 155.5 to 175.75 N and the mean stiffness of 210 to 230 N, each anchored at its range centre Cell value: 7.8 N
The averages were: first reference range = 27.2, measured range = 20.1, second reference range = 23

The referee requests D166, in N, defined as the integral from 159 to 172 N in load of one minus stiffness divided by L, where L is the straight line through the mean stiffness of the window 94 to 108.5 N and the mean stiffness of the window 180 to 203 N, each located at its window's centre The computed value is -3.1 N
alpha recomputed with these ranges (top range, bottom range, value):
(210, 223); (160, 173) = 0.79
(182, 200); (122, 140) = 0.62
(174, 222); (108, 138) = 0.69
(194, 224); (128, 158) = 0.64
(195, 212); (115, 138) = 0.56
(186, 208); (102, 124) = 0.57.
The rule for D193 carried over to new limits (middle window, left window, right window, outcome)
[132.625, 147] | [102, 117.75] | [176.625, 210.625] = -1.9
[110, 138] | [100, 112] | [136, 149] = -0.2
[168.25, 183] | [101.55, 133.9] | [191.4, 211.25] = -4.3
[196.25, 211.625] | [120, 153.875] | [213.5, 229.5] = 5.1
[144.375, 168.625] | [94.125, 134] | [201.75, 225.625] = -2.5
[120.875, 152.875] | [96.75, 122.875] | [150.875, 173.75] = -1.0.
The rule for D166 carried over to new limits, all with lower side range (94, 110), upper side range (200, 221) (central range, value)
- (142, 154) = -1.7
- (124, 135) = -1.1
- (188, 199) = 2.5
